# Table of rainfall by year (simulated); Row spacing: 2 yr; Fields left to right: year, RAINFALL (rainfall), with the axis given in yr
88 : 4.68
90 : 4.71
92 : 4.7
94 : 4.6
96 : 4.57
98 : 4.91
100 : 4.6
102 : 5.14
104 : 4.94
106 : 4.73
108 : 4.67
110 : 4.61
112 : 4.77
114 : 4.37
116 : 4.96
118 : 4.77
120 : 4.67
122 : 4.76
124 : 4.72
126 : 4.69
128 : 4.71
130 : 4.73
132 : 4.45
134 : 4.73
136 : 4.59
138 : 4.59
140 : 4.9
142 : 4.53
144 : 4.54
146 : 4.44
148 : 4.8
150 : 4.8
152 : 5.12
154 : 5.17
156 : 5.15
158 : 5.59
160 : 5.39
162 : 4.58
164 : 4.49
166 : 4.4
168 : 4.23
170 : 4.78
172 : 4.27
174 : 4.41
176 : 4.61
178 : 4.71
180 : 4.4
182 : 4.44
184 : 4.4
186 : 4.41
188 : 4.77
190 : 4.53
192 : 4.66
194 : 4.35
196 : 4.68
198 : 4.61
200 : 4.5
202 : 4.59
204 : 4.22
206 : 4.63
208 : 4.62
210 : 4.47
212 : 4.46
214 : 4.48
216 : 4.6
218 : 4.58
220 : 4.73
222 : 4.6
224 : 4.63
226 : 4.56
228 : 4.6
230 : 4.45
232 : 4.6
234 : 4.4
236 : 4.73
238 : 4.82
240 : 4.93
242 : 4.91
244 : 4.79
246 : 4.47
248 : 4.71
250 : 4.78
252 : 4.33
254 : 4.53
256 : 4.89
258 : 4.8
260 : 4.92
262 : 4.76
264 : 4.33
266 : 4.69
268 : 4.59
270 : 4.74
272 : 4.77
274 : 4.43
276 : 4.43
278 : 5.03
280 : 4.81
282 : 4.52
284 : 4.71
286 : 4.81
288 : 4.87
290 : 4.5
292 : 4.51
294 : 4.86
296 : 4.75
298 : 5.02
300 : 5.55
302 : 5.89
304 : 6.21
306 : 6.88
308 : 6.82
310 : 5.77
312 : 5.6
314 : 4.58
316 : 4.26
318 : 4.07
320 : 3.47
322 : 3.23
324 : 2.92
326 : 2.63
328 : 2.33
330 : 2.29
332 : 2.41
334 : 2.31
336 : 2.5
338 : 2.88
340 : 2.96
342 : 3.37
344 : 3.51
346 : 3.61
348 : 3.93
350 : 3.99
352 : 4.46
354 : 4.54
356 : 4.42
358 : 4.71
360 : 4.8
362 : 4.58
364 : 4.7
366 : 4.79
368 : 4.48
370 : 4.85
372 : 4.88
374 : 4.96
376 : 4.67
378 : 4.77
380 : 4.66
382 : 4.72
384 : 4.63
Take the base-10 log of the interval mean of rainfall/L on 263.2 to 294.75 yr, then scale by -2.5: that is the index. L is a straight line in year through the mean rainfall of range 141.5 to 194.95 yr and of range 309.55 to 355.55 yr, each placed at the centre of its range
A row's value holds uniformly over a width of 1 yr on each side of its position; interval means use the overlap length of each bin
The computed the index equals -0.19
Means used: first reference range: 4.67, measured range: 4.66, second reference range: 3.53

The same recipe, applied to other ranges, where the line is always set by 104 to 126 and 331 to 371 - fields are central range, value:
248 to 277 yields -0.110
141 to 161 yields -0.084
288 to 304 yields -0.237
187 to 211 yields -0.032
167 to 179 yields 0.002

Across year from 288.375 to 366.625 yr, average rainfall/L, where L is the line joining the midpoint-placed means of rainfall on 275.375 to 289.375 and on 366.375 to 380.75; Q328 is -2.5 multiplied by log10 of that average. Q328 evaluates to 0.13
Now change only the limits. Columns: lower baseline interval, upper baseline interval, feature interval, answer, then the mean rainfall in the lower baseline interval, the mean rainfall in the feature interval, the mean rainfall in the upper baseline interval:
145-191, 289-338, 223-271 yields -0.05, 4.69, 4.67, 4.28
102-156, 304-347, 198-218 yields -0.04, 4.74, 4.52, 3.79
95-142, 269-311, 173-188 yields 0.09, 4.72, 4.5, 5.14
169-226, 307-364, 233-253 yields -0.09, 4.54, 4.69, 3.84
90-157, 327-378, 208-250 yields -0.07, 4.74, 4.63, 3.89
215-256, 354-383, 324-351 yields 0.49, 4.64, 2.98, 4.71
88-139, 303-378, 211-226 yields -0.03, 4.71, 4.58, 4.15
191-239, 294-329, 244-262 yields -0.02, 4.57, 4.69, 4.71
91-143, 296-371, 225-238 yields -0.03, 4.71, 4.58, 4.21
